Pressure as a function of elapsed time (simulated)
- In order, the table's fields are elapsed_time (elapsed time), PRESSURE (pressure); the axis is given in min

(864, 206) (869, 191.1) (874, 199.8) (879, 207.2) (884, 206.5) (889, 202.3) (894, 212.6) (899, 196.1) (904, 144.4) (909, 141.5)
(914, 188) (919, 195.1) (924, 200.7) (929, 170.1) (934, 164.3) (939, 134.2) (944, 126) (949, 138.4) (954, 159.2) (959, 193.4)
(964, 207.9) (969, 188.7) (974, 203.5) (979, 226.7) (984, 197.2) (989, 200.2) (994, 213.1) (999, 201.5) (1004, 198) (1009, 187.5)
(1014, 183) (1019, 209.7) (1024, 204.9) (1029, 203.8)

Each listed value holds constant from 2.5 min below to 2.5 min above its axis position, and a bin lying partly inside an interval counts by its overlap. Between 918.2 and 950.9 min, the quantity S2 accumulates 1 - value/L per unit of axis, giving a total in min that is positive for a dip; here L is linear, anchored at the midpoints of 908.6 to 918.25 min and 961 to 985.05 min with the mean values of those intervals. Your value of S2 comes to 4.4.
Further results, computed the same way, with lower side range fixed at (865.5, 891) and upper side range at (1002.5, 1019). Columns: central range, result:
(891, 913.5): 2.74 min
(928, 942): 3.11 min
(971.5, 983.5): -1.09 min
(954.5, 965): 0.21 min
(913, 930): 0.71 min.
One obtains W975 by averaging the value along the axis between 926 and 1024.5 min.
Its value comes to 185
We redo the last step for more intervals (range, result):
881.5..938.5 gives 182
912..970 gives 172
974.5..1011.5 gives 203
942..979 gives 178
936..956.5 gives 140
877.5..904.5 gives 198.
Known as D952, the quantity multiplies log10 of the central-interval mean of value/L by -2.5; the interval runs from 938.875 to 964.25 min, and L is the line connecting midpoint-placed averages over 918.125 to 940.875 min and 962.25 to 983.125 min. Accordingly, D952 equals 0.202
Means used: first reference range 172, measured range 158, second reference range 206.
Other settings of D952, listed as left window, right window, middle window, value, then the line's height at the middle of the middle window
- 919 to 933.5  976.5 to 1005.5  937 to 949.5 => 0.40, 190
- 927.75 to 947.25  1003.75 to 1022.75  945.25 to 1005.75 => -0.13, 171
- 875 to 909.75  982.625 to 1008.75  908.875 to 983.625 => 0.11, 196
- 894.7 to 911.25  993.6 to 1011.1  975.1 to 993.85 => -0.08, 193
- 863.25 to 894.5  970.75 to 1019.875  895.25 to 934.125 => 0.15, 203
